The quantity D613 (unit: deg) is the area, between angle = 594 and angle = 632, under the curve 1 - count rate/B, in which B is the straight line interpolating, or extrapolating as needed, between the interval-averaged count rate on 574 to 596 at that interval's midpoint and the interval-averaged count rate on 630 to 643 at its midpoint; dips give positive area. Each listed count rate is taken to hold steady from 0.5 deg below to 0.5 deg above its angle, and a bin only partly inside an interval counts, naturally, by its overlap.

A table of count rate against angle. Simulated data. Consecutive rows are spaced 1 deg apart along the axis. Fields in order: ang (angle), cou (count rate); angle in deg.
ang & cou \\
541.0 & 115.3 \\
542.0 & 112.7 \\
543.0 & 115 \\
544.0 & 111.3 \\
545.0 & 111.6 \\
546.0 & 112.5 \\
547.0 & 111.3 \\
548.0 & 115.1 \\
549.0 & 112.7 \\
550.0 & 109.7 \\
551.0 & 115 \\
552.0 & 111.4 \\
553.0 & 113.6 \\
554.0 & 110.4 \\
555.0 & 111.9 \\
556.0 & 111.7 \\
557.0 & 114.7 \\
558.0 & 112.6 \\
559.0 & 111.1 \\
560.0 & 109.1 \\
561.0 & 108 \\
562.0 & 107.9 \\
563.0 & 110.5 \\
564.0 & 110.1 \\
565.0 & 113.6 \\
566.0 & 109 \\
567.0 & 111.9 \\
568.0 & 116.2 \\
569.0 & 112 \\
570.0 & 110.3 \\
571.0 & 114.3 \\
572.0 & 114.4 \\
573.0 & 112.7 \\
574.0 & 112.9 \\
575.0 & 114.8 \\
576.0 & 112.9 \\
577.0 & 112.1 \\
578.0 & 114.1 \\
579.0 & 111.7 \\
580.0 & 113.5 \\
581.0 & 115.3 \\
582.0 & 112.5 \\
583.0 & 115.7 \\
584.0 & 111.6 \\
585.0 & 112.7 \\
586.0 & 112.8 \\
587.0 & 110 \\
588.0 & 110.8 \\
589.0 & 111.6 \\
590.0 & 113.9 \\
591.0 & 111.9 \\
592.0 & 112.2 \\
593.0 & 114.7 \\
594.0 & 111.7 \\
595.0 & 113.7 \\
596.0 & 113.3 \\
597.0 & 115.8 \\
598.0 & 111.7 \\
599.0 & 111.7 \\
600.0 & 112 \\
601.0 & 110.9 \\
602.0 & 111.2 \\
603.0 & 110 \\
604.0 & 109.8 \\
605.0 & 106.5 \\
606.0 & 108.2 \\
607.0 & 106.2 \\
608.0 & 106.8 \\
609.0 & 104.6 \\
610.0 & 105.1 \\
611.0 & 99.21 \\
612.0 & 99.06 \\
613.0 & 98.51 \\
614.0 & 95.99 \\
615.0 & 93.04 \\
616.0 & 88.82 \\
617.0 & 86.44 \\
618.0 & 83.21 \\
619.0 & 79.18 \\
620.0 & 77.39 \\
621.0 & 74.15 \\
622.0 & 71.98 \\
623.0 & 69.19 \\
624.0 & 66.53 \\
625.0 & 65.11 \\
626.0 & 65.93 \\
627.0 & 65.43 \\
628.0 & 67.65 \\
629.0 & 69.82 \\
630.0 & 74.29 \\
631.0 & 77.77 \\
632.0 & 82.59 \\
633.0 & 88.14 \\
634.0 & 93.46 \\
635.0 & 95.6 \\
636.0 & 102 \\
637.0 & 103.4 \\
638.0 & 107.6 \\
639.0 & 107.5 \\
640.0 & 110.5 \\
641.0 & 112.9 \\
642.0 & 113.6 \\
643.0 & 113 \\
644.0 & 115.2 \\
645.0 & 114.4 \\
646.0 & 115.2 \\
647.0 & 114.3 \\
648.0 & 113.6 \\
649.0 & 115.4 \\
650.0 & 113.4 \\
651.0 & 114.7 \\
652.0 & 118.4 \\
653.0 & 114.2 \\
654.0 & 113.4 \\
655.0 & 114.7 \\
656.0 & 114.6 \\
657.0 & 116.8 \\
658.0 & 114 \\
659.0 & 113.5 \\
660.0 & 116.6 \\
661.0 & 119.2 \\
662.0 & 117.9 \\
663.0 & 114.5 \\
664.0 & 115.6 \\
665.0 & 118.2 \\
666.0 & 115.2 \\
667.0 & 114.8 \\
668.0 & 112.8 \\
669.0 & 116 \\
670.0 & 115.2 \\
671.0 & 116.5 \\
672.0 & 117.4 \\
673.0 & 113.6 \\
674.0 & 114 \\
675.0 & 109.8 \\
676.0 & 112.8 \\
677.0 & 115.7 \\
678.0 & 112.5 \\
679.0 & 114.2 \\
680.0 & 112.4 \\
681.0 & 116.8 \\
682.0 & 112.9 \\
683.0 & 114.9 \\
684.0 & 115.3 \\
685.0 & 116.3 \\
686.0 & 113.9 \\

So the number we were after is 4.7 deg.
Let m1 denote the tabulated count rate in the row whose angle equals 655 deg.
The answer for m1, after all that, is 114.7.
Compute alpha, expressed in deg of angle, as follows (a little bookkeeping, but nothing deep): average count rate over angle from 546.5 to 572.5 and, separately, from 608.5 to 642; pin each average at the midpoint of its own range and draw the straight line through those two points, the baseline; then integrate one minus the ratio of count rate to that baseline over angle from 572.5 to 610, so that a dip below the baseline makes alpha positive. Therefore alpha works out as -4.32 deg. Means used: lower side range 112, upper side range 87.7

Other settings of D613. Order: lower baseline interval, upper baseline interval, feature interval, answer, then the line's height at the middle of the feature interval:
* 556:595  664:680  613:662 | 7.0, 114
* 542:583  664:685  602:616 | 1.3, 113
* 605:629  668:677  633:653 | -2.1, 99.3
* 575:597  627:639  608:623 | 1.2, 96.9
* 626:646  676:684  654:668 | -1.3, 106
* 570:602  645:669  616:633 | 5.9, 114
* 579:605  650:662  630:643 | 1.7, 115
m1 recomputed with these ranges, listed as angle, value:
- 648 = 113.6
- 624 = 66.53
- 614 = 95.99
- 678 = 112.5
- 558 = 112.6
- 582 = 112.5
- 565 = 113.6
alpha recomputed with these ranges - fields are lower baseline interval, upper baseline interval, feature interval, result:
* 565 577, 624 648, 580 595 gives -0.63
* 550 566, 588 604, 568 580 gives -0.15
